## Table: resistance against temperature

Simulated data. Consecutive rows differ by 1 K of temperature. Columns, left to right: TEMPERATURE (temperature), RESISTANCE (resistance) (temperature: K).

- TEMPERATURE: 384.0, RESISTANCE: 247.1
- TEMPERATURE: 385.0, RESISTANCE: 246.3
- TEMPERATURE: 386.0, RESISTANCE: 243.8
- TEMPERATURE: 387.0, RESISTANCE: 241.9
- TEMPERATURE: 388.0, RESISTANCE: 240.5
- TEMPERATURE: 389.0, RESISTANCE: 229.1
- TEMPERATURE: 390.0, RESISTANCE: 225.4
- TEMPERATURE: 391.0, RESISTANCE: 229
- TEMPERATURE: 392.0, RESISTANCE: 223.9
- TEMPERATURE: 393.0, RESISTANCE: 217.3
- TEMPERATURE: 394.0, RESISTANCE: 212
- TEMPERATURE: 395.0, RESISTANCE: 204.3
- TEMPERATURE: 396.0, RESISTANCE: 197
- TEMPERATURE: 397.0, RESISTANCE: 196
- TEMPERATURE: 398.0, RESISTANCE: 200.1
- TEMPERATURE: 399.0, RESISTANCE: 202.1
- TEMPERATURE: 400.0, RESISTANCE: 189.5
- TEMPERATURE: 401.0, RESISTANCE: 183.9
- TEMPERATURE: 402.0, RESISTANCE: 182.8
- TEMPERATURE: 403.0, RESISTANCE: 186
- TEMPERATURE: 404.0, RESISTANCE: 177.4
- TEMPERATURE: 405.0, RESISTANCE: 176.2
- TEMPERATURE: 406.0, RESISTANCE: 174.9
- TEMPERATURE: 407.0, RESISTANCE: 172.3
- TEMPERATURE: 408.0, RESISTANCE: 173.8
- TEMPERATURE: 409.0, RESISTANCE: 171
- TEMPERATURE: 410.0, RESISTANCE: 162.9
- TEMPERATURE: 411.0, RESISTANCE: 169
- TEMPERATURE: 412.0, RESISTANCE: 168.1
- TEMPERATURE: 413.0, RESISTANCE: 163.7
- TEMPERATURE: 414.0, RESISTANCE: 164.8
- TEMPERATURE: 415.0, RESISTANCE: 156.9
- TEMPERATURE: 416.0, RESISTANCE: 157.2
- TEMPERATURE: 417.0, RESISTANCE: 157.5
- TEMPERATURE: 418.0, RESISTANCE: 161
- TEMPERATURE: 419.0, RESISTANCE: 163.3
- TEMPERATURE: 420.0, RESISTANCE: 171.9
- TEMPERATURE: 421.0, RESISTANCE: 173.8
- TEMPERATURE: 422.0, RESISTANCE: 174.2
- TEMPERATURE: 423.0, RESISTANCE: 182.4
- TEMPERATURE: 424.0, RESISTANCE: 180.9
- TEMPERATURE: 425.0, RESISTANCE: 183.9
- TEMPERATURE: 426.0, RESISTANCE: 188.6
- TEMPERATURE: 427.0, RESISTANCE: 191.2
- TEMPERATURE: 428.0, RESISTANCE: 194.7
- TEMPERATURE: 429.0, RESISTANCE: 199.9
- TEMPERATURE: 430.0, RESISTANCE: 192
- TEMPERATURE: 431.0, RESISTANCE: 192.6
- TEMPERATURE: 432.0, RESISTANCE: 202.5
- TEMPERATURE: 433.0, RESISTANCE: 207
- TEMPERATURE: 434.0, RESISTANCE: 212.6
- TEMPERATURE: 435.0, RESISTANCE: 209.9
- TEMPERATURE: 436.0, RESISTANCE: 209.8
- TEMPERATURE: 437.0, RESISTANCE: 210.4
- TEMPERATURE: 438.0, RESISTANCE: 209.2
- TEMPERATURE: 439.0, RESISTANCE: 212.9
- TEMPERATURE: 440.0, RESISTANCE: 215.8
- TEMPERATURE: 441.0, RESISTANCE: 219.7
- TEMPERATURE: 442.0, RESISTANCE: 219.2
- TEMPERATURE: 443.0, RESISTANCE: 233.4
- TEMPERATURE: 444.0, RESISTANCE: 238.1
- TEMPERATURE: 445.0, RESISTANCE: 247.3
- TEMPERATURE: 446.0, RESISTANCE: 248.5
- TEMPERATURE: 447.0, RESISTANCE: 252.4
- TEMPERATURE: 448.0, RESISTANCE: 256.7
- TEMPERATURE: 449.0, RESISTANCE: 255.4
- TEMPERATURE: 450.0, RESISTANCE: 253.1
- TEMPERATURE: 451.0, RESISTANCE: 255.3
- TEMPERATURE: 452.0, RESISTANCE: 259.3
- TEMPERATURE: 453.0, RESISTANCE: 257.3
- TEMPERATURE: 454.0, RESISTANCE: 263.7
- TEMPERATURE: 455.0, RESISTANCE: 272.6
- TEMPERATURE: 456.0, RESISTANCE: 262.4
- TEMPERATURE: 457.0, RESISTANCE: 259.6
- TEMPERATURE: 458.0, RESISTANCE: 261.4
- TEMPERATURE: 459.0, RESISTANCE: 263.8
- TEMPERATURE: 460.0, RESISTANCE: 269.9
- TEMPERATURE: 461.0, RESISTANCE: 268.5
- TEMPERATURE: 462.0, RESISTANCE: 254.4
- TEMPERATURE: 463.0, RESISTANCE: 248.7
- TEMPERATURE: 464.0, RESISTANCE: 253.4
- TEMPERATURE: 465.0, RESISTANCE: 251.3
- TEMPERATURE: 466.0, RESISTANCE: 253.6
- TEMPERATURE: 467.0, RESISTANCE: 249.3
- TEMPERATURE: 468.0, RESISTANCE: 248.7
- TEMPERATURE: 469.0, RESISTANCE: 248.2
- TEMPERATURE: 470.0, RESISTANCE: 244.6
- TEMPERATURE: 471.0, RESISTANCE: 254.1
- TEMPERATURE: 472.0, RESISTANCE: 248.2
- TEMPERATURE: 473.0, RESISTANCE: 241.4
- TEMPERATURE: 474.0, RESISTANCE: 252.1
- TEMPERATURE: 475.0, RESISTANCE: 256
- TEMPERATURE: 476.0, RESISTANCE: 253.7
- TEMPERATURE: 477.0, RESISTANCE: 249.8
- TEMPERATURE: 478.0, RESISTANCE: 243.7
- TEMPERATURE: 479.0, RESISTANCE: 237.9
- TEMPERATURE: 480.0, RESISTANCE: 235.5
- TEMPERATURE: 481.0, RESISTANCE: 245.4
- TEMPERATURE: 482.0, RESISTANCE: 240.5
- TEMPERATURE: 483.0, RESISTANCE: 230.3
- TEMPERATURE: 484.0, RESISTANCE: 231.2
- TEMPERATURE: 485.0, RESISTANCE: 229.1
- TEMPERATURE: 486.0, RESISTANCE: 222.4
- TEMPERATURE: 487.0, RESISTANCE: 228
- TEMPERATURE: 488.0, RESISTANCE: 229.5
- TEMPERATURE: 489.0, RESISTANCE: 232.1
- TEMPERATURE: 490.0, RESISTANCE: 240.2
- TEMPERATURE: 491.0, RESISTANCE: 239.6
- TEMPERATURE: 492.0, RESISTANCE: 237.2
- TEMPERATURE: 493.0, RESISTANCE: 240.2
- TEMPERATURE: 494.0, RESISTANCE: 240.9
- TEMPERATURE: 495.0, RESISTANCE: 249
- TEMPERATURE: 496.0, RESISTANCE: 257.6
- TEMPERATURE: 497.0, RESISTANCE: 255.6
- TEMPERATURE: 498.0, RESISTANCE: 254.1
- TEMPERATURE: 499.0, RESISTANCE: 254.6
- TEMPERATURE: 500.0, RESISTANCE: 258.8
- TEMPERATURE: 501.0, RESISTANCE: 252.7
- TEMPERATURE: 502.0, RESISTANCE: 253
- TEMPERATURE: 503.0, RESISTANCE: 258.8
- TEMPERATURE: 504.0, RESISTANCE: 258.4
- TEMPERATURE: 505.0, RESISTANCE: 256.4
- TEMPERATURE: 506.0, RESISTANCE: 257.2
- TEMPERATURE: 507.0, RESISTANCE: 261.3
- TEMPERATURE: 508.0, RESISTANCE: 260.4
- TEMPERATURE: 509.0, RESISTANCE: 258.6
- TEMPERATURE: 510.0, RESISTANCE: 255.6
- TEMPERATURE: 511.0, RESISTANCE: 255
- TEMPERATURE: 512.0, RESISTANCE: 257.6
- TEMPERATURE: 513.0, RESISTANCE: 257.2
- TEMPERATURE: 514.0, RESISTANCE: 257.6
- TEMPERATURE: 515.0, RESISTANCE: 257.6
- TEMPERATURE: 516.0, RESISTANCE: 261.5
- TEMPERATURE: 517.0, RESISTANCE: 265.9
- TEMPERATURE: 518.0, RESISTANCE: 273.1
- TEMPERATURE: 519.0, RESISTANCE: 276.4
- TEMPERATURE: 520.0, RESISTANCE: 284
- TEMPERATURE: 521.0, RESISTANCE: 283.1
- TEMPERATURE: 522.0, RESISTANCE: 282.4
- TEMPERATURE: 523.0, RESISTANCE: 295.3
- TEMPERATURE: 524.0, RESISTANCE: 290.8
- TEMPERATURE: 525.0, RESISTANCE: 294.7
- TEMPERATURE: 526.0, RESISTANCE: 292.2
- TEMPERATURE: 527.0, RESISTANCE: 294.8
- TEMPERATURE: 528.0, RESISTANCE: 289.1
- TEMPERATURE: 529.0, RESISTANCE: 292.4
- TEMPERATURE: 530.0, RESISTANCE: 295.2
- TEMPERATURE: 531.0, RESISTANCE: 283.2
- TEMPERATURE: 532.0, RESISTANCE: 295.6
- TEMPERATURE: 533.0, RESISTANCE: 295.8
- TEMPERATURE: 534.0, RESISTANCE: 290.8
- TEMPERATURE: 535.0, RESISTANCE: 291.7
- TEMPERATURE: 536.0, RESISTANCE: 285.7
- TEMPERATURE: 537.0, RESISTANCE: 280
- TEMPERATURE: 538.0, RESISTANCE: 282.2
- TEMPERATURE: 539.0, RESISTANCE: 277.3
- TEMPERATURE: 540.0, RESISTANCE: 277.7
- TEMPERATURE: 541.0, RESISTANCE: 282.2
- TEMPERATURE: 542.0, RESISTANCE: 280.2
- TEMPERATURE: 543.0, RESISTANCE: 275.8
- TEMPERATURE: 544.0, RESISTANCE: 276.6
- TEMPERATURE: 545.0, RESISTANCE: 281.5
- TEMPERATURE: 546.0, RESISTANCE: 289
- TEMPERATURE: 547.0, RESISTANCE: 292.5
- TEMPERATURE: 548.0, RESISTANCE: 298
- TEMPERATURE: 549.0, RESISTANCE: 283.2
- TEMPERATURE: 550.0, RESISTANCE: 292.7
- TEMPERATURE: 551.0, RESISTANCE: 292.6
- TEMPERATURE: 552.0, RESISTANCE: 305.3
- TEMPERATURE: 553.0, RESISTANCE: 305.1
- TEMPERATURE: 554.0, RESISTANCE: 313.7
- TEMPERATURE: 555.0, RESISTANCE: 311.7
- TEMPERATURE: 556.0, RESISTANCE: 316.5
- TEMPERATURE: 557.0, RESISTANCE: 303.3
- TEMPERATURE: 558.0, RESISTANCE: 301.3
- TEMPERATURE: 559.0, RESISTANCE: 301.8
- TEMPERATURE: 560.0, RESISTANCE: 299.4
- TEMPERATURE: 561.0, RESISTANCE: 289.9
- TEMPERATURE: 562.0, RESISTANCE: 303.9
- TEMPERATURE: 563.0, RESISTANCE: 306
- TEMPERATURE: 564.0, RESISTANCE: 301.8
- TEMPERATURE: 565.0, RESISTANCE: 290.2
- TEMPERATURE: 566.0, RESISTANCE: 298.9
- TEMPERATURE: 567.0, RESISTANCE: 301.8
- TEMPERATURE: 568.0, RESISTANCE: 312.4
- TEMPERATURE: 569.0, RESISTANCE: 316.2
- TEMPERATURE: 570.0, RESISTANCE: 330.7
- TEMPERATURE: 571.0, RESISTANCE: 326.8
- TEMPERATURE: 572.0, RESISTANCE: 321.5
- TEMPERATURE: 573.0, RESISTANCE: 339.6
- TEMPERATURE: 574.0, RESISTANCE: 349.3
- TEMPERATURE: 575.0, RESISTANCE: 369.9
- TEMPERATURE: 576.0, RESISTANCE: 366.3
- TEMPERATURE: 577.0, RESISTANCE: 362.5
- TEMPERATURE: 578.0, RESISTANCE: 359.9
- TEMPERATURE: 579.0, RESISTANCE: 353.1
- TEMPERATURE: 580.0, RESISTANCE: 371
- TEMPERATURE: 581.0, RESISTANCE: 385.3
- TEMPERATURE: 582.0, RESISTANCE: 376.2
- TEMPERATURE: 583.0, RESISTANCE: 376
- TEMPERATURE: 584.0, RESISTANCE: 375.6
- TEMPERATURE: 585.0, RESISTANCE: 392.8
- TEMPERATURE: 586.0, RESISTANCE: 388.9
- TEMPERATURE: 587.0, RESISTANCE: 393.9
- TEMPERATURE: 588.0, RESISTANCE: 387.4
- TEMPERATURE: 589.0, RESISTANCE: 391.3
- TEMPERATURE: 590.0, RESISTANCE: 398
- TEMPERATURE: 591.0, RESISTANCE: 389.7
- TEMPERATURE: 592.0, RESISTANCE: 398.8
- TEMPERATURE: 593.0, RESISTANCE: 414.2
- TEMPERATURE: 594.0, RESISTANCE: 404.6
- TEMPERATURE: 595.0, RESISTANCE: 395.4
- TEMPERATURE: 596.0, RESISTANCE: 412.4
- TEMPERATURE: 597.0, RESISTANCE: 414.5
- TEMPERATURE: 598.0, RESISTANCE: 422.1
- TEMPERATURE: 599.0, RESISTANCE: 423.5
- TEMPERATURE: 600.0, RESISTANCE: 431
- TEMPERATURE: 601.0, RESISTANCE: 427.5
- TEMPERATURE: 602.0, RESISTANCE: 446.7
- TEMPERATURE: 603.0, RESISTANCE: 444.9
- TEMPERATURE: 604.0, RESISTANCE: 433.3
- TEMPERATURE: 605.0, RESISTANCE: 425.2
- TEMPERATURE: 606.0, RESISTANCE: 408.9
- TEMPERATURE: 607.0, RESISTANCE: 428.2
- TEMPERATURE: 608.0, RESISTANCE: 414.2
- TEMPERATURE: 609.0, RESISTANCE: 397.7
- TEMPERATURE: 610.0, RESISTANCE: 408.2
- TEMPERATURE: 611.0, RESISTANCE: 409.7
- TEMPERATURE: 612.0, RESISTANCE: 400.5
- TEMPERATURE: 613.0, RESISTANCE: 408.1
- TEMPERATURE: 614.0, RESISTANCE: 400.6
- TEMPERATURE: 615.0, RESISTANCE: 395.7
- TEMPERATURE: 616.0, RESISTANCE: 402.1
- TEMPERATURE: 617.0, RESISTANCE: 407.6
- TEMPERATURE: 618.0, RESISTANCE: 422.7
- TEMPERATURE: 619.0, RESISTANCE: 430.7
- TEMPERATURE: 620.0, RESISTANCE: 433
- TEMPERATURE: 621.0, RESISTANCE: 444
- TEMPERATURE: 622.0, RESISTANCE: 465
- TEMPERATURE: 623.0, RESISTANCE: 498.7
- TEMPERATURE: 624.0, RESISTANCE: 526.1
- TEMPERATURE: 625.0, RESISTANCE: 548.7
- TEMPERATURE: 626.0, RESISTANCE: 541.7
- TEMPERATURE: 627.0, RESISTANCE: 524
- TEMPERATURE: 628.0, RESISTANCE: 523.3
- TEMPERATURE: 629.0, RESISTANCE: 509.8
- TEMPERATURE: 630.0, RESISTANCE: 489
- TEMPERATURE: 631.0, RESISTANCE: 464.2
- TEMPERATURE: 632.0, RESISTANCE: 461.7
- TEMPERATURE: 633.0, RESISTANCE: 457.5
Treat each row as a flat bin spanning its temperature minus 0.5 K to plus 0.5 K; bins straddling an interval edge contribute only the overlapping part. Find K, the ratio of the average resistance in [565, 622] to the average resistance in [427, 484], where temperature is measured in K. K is 1.63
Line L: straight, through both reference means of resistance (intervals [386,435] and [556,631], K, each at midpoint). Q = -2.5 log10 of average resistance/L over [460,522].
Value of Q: 0.11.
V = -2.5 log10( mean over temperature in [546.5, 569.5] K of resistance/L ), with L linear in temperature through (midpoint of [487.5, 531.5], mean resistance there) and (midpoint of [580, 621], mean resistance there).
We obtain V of 0.131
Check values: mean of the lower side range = 264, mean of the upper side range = 408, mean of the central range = 302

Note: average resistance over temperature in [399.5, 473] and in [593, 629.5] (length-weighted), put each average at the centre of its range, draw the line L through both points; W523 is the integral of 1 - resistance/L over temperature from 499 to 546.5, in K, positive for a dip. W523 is 7.3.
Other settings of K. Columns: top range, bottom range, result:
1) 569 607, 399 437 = 2.15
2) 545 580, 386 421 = 1.67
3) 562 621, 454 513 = 1.54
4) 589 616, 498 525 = 1.56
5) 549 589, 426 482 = 1.40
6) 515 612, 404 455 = 1.66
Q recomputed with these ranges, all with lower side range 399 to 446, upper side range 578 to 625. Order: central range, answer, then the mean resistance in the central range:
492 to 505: 0.131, 252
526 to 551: 0.166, 287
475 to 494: 0.126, 238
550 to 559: 0.163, 305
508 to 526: 0.138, 271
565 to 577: 0.140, 330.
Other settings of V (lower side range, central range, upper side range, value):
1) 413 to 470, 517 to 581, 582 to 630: 0.176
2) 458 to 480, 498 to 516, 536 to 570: 0.059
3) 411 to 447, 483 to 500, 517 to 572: 0.038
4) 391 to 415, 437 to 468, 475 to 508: -0.135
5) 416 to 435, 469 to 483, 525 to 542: -0.059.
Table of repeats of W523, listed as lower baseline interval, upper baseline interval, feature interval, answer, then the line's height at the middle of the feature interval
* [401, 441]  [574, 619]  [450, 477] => -2.3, 236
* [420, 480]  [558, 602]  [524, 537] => 0.9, 313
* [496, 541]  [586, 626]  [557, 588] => 2.4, 366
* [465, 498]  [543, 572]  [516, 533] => -0.6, 276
